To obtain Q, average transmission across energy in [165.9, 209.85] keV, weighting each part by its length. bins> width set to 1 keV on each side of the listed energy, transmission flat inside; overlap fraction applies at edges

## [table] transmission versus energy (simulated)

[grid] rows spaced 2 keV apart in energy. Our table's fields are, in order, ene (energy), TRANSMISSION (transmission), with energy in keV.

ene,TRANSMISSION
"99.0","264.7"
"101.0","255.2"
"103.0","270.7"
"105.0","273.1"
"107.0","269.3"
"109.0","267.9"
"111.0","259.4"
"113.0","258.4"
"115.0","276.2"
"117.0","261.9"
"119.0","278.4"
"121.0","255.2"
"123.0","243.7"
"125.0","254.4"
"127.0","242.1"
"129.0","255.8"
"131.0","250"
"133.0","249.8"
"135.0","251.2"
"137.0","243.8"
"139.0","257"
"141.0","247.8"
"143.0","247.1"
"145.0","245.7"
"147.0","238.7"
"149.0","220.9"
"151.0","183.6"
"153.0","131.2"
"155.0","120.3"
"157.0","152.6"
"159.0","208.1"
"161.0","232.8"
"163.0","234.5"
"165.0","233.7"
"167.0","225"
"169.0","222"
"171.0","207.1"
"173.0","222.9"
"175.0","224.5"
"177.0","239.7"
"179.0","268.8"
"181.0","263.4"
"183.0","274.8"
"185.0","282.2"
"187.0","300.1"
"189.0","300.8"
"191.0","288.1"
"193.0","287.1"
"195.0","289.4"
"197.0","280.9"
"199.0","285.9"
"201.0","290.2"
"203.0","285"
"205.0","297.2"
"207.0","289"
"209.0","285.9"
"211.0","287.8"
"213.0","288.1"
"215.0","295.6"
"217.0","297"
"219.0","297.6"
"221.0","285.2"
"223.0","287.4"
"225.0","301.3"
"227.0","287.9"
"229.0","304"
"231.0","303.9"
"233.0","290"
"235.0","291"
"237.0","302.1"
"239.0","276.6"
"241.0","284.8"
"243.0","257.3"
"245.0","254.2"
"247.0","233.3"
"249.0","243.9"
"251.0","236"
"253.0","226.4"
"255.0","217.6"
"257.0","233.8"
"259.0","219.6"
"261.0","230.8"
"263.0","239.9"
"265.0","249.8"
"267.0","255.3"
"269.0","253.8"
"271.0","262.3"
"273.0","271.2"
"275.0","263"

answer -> 268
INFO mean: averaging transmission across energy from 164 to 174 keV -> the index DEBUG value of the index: 222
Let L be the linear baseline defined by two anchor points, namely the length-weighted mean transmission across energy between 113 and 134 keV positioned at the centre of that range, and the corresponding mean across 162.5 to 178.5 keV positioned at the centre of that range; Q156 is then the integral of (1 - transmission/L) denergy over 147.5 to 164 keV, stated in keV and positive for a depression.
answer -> 3.4 keV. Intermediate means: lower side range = 257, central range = 187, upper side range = 227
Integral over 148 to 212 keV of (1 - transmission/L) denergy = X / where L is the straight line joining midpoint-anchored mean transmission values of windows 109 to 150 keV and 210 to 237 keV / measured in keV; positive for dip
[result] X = 6.6 keV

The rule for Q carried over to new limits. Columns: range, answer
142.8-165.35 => 202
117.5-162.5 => 228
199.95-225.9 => 291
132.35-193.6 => 235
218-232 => 295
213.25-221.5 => 294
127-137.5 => 250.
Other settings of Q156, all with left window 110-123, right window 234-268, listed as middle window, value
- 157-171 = 2.12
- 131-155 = 3.28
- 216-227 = -1.75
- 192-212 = -2.58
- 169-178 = 1.20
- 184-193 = -1.26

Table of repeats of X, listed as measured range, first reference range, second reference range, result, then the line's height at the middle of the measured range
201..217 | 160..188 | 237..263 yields -3.0 keV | 245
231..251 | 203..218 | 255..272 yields -0.6 keV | 263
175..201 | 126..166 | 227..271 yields -4.5 keV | 237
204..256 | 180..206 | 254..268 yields -3.8 keV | 259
